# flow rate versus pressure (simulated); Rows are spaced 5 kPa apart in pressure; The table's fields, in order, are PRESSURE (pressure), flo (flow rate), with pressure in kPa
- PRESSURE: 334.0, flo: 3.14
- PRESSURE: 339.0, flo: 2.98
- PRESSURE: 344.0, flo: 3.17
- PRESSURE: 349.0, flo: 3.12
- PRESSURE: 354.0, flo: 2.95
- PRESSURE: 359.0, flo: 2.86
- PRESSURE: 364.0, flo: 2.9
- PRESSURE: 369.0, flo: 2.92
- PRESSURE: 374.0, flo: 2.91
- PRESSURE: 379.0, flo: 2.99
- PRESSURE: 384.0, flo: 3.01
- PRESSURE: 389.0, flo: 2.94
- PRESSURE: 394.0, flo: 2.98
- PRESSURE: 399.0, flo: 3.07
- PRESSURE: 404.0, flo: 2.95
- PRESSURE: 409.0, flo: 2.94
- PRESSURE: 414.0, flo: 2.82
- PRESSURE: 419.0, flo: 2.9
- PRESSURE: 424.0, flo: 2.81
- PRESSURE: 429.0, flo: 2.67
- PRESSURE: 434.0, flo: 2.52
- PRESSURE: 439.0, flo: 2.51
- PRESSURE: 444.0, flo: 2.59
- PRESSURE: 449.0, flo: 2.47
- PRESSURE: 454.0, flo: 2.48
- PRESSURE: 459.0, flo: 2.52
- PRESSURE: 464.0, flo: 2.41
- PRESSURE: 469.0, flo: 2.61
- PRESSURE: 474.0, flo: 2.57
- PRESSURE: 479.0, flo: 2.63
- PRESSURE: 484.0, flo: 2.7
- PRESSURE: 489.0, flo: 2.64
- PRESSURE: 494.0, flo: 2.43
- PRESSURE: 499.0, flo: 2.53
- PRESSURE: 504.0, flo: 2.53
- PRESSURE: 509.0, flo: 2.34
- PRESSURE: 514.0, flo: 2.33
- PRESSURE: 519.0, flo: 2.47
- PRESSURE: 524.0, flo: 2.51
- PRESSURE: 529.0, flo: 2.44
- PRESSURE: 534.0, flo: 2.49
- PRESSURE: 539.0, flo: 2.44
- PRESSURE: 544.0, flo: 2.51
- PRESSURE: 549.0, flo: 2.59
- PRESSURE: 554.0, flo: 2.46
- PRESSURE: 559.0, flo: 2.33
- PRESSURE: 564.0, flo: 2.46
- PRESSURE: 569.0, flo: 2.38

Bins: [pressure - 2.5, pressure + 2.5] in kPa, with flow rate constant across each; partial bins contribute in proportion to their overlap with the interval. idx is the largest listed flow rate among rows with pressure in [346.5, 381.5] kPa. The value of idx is 3.12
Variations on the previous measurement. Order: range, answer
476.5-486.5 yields 2.7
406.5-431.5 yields 2.94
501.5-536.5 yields 2.53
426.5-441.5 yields 2.67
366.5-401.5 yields 3.07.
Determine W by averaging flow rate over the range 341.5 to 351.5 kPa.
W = 3.15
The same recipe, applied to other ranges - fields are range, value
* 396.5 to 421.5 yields 2.94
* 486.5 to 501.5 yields 2.53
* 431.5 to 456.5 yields 2.51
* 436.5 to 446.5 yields 2.55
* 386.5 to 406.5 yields 2.99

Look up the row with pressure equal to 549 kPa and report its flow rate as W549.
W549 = 2.59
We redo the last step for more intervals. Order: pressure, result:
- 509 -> 2.34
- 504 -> 2.53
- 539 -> 2.44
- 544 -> 2.51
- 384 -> 3.01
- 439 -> 2.51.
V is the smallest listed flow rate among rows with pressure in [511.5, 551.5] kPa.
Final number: 2.33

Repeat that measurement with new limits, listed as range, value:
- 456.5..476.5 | 2.41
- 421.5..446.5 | 2.51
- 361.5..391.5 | 2.9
